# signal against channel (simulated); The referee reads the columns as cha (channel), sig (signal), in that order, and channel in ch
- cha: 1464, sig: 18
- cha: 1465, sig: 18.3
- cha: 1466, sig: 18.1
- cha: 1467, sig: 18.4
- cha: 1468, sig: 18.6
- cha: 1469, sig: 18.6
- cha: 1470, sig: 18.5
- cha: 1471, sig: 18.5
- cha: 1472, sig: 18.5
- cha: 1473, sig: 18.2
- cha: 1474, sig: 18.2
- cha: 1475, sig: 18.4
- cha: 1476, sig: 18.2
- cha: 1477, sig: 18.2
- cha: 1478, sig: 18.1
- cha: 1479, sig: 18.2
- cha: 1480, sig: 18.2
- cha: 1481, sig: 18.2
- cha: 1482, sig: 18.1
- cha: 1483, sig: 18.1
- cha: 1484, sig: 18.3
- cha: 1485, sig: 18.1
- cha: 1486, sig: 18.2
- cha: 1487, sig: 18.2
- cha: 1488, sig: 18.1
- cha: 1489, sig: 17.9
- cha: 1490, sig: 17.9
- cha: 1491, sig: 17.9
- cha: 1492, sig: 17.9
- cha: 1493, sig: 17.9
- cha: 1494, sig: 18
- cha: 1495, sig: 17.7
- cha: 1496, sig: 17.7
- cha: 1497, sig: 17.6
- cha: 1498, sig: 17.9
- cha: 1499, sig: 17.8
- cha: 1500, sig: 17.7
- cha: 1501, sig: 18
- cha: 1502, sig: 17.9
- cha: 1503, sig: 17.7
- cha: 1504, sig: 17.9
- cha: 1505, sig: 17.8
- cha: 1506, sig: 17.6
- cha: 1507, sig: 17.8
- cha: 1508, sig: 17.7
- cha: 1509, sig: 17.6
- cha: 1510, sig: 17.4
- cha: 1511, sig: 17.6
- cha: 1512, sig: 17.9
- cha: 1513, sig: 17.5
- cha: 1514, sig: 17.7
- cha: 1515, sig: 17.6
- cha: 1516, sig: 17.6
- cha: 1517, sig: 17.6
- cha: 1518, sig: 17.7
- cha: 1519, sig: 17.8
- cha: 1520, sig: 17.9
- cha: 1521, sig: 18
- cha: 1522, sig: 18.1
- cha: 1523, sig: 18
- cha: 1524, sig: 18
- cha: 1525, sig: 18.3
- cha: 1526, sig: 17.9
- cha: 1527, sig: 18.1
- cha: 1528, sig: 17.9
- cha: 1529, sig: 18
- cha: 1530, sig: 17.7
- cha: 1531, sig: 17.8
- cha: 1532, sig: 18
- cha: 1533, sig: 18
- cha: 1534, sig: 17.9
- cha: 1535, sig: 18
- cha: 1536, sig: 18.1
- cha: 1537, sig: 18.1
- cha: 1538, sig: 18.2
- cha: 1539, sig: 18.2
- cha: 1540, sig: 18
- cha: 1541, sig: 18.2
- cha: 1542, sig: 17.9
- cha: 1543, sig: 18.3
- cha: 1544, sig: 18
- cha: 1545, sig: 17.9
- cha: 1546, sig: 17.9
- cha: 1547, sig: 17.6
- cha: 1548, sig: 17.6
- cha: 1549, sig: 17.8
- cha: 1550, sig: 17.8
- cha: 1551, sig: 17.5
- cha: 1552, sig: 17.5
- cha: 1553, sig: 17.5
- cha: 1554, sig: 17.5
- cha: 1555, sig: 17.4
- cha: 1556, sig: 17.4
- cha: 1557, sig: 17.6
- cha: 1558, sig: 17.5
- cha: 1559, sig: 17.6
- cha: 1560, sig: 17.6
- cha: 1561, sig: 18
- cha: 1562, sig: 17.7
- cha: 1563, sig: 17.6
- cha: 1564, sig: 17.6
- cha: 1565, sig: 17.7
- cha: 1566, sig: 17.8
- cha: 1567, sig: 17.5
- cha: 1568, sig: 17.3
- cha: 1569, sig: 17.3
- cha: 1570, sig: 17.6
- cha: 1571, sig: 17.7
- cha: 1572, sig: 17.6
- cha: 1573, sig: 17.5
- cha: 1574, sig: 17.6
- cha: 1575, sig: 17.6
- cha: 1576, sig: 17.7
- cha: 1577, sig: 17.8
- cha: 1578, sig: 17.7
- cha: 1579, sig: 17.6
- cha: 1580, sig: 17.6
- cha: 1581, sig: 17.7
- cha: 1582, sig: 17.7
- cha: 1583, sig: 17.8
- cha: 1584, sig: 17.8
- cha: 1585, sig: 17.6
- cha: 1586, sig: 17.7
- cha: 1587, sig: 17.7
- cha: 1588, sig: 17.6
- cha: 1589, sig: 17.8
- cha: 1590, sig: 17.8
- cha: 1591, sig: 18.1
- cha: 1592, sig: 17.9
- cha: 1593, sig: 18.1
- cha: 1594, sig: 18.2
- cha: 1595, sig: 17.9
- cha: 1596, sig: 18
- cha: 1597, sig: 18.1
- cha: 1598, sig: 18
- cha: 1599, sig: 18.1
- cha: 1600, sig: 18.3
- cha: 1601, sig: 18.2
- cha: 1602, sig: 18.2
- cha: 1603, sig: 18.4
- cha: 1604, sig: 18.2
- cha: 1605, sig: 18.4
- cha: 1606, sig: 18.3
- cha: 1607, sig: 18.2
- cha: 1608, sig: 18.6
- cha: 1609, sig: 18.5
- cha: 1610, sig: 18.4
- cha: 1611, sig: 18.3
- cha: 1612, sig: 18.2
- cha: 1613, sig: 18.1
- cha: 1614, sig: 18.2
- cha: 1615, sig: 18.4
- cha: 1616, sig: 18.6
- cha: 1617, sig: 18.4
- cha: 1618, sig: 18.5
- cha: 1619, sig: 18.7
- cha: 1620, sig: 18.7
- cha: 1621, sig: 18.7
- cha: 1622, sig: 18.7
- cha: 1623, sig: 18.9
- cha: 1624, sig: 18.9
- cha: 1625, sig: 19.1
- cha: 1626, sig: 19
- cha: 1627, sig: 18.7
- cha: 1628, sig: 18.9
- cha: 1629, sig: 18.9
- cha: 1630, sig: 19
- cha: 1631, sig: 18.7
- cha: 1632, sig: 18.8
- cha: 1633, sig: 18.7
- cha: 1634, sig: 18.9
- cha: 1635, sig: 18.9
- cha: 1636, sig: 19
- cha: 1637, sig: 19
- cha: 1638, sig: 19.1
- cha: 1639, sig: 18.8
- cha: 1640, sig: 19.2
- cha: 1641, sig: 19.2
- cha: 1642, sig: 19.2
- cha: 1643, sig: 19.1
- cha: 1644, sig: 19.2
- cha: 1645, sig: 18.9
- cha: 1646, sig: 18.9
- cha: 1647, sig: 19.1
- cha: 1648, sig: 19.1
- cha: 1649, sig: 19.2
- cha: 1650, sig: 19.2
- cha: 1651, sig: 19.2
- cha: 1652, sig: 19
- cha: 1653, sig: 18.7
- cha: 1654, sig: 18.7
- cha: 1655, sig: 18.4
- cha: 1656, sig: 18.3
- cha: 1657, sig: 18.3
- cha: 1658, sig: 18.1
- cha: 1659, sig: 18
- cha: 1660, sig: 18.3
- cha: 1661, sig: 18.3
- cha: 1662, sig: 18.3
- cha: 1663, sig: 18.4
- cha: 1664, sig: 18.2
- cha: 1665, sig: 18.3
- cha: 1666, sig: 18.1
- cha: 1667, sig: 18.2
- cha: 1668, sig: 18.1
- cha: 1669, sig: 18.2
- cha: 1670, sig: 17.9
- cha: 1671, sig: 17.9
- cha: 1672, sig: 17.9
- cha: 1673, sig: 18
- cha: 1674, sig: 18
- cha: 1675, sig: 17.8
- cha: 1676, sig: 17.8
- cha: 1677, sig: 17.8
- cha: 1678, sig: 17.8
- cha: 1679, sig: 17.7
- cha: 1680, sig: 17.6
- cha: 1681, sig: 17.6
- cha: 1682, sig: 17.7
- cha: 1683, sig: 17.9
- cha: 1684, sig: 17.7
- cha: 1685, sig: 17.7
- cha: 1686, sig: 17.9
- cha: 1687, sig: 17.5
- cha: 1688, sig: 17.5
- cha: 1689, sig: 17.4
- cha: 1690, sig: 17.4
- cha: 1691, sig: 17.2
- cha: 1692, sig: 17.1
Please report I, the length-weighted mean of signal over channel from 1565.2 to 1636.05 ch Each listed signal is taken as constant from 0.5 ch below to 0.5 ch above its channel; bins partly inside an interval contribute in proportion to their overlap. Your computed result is 18.2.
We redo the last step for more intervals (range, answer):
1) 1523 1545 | 18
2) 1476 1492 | 18.1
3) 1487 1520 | 17.8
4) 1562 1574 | 17.6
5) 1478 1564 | 17.9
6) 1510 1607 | 17.8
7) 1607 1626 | 18.6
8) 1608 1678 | 18.6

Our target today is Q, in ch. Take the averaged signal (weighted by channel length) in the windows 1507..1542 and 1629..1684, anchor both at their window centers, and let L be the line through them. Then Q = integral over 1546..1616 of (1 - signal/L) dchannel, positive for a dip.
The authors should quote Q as 1.1 ch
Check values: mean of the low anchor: 17.9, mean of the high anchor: 18.5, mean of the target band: 17.8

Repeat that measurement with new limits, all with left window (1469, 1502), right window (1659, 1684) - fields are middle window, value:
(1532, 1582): 0.86 ch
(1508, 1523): 0.28 ch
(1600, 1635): -1.08 ch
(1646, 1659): -0.54 ch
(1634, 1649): -0.87 ch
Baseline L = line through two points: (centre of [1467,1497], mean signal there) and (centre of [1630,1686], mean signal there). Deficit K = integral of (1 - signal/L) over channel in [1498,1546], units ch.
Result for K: 0.9 ch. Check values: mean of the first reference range 18.2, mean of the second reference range 18.4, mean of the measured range 17.9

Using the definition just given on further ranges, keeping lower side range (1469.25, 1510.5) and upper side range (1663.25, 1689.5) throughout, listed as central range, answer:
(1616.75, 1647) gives -1.7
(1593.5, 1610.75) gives -0.3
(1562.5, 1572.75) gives 0.2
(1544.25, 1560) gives 0.3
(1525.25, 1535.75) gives 0.0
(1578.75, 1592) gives 0.1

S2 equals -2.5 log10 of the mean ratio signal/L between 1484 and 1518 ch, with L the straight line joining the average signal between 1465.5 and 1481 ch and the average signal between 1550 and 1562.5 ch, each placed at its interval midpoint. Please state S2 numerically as 0.02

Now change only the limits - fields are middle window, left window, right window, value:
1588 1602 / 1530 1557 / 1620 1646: 0.03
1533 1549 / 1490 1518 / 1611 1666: 0.00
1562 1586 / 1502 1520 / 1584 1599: 0.01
